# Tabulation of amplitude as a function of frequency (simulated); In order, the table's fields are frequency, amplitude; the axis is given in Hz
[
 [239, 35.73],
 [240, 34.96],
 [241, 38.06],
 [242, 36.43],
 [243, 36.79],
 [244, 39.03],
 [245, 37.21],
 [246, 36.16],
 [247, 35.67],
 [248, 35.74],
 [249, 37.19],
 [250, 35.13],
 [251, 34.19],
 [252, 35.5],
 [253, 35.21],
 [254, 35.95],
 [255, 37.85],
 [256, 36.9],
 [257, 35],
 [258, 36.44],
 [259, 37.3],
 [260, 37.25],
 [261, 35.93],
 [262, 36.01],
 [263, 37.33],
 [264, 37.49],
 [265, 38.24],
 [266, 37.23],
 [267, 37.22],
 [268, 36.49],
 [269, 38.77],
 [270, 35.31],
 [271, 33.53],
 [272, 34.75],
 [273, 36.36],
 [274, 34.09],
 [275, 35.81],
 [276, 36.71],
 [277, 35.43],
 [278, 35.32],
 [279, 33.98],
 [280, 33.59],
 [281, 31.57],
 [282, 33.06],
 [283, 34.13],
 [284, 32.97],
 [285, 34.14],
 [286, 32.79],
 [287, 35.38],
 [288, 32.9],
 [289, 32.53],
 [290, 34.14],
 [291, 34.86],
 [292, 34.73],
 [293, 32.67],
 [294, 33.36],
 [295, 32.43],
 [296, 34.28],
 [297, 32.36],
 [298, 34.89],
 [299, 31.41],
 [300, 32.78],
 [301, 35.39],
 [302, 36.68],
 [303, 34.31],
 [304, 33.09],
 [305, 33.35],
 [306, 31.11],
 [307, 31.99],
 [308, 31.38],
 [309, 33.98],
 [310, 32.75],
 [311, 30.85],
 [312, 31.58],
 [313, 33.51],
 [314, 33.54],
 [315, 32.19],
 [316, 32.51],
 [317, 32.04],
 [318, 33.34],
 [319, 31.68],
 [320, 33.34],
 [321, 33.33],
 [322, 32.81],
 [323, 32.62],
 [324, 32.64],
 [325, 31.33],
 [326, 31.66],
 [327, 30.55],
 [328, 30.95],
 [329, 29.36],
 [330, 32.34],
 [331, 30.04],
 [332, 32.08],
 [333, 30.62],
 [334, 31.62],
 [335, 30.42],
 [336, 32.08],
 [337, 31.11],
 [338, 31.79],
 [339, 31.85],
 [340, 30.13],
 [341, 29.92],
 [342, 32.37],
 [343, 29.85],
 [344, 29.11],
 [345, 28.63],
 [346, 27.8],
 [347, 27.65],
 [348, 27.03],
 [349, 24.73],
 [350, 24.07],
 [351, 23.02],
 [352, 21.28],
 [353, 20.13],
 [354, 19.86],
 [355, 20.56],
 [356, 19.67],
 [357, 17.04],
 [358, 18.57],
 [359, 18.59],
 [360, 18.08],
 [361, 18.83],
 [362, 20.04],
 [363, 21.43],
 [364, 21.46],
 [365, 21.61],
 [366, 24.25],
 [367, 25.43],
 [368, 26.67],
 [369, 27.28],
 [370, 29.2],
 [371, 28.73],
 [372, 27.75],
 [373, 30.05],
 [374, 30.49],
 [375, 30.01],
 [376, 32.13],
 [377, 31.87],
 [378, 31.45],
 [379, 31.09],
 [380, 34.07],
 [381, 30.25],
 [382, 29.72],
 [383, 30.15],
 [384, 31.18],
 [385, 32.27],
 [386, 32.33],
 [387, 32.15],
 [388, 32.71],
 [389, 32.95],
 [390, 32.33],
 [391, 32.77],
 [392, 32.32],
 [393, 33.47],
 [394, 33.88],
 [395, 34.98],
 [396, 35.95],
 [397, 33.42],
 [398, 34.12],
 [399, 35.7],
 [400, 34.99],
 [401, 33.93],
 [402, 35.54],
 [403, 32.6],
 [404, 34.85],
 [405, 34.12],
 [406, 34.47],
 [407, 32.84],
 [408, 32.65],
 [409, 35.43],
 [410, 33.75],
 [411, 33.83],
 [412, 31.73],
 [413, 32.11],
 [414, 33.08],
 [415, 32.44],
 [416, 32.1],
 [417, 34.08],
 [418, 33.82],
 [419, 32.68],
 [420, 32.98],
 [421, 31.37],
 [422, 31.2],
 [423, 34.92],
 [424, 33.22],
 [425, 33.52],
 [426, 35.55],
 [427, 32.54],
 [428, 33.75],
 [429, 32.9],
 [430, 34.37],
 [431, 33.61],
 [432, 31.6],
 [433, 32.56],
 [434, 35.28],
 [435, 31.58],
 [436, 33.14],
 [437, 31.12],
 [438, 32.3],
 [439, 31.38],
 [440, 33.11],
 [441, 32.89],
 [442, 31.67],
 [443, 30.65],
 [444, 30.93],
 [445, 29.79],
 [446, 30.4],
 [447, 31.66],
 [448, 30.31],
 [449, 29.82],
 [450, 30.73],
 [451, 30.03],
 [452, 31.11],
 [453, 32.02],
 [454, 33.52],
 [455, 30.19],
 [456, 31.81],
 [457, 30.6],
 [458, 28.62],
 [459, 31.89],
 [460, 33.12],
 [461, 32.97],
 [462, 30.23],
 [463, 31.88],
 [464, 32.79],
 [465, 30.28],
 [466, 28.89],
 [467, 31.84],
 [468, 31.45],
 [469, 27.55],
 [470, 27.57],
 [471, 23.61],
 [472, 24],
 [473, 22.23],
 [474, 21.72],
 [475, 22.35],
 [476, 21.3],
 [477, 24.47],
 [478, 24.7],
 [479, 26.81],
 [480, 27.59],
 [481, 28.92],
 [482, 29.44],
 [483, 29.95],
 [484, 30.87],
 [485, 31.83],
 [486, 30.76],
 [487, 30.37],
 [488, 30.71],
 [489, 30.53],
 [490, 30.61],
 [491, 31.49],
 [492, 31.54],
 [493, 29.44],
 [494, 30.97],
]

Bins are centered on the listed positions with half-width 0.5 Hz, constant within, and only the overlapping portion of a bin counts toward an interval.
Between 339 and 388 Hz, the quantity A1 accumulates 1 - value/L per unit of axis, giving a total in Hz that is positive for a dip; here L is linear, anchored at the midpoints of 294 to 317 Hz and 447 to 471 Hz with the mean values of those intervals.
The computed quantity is 8.5 Hz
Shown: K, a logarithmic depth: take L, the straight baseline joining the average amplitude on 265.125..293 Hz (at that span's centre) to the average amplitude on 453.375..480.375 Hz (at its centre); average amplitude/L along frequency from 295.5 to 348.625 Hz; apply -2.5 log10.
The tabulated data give 0.05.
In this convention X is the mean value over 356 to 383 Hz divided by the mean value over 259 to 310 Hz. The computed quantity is 0.75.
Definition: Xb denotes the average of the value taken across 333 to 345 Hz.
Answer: 30.8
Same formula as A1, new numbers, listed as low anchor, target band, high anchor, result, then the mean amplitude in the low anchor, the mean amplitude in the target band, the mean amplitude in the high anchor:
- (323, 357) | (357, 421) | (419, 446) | 0.3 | 28.3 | 30.5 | 32.6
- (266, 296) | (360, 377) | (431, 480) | 3.3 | 34.5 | 25.9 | 29.8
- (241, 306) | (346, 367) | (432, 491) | 7.2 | 35.2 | 21.6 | 29.9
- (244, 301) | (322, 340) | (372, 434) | 1.5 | 35.1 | 31.4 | 32.9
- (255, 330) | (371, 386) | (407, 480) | 0.6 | 34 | 30.9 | 30.9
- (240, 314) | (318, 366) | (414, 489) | 8.9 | 34.9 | 27.2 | 30.6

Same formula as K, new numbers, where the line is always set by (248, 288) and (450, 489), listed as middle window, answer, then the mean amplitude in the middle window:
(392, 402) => -0.102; 34.4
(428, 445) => -0.081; 32.4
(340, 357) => 0.289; 25.3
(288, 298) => 0.038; 33.5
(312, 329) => 0.052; 32.3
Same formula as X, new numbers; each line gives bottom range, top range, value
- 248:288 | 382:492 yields 0.88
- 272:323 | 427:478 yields 0.90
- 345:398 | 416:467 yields 1.17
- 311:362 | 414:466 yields 1.13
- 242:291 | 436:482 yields 0.83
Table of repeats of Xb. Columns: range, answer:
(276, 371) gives 29.9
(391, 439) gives 33.4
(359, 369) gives 22.1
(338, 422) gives 29.4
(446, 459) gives 30.9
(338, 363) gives 24.2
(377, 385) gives 31.2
